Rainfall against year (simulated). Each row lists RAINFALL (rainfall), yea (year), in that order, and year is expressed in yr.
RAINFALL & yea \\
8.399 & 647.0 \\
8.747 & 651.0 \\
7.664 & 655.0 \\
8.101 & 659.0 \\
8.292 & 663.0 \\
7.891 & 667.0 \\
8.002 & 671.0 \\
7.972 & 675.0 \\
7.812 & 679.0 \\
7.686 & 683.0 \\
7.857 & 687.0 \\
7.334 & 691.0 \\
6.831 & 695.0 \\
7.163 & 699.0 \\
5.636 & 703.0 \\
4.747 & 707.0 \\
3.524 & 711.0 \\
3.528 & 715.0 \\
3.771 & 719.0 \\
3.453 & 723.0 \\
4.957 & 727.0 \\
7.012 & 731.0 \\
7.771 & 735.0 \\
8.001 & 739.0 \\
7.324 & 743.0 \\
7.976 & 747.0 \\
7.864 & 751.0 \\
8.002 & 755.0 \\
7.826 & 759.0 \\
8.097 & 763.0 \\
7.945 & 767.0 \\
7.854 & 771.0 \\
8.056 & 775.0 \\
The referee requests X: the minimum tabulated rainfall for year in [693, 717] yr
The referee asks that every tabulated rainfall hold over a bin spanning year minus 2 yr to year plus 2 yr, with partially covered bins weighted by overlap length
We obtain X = 3.524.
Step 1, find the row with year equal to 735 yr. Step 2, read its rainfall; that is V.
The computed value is 7.771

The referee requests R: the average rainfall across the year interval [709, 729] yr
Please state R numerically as 3.85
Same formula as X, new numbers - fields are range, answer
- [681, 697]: 6.831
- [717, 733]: 3.453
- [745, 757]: 7.864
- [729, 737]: 7.012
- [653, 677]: 7.664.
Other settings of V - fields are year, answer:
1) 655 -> 7.664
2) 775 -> 8.056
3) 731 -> 7.012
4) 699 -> 7.163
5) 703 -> 5.636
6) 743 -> 7.324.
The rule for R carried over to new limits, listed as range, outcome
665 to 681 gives 7.92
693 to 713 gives 5.58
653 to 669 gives 7.99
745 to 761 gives 7.92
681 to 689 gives 7.77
